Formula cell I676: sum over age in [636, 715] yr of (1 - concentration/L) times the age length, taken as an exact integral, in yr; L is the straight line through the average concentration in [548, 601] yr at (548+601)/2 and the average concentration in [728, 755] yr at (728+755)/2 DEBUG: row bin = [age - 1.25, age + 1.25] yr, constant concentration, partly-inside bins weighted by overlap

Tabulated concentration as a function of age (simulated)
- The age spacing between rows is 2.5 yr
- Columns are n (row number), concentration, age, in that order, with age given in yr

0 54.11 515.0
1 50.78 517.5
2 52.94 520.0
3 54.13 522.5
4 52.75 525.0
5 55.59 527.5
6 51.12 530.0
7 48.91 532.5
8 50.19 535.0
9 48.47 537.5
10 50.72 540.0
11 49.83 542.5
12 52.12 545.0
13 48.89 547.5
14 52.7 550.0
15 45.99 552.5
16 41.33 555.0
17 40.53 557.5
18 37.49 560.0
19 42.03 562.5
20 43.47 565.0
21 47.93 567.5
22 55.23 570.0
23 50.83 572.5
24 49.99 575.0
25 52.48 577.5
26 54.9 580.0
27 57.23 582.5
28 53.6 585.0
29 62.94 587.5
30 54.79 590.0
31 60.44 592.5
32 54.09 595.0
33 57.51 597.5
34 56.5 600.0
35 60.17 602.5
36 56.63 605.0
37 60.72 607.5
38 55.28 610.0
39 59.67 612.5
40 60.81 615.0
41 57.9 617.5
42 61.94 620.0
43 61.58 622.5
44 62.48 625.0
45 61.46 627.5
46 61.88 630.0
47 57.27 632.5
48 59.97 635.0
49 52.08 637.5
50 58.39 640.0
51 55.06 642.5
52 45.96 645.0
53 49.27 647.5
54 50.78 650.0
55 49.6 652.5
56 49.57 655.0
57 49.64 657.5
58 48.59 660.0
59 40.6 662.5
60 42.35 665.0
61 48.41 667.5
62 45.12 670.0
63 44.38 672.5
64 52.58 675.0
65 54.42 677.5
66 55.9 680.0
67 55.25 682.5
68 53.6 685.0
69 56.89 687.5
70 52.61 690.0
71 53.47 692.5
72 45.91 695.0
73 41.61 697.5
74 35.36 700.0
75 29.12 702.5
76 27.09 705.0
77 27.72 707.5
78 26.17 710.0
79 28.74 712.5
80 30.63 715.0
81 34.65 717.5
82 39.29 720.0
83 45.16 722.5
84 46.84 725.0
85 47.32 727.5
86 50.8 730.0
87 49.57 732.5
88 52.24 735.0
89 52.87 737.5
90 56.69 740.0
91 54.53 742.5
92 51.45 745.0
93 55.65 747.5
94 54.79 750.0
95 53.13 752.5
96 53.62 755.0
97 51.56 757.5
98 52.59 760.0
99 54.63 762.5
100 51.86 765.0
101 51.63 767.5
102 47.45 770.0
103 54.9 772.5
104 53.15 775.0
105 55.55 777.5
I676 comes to 9.7 yr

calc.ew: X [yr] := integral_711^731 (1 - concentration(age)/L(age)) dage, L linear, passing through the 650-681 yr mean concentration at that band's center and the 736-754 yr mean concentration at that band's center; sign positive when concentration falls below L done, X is 4.7 yr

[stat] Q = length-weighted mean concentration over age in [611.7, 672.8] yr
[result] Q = 53.5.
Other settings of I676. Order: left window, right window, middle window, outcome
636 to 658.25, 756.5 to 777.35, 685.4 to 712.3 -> 6.3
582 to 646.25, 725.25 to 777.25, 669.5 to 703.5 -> 4.1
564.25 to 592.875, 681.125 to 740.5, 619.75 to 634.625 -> -3.3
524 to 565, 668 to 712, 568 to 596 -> -4.8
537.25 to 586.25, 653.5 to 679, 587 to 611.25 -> -4.7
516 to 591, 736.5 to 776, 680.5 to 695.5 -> -0.4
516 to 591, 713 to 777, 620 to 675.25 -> -2.6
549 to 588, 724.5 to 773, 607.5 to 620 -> -2.3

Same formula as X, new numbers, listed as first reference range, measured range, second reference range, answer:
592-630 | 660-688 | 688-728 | -2.6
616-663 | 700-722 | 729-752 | 9.2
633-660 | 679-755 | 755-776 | 9.6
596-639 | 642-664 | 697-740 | 1.6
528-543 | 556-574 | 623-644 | 2.5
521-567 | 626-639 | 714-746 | -3.0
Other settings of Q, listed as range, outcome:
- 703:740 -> 40.3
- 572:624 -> 57.3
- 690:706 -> 40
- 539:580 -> 47.8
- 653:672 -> 46.4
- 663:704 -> 47.7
